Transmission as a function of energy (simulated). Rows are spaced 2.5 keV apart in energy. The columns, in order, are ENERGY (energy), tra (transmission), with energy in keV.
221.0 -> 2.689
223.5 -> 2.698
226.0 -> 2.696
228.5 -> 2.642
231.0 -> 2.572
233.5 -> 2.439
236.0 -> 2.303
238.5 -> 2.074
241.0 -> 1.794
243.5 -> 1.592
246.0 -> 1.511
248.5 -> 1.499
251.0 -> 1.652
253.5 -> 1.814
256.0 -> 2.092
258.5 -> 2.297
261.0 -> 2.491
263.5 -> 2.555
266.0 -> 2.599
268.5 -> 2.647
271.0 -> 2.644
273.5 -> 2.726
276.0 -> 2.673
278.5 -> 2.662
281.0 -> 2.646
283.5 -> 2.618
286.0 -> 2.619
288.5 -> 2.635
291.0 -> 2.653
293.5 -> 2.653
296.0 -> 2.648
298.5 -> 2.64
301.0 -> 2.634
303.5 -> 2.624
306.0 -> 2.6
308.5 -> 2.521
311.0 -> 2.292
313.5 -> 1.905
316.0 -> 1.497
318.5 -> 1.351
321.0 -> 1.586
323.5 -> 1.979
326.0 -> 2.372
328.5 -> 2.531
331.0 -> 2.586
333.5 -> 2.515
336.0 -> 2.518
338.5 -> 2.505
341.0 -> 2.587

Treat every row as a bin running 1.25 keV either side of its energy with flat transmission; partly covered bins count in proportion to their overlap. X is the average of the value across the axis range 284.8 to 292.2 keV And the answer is 2.64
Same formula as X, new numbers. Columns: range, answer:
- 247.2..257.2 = 1.76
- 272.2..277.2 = 2.7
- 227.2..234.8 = 2.55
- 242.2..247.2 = 1.55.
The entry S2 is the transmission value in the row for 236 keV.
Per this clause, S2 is 2.303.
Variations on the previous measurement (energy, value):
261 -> 2.491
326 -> 2.372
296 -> 2.648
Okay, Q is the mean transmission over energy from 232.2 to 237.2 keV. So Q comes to 2.37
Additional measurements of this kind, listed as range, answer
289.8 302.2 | 2.65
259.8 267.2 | 2.55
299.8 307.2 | 2.62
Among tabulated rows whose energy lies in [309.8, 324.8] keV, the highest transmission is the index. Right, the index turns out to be 2.292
